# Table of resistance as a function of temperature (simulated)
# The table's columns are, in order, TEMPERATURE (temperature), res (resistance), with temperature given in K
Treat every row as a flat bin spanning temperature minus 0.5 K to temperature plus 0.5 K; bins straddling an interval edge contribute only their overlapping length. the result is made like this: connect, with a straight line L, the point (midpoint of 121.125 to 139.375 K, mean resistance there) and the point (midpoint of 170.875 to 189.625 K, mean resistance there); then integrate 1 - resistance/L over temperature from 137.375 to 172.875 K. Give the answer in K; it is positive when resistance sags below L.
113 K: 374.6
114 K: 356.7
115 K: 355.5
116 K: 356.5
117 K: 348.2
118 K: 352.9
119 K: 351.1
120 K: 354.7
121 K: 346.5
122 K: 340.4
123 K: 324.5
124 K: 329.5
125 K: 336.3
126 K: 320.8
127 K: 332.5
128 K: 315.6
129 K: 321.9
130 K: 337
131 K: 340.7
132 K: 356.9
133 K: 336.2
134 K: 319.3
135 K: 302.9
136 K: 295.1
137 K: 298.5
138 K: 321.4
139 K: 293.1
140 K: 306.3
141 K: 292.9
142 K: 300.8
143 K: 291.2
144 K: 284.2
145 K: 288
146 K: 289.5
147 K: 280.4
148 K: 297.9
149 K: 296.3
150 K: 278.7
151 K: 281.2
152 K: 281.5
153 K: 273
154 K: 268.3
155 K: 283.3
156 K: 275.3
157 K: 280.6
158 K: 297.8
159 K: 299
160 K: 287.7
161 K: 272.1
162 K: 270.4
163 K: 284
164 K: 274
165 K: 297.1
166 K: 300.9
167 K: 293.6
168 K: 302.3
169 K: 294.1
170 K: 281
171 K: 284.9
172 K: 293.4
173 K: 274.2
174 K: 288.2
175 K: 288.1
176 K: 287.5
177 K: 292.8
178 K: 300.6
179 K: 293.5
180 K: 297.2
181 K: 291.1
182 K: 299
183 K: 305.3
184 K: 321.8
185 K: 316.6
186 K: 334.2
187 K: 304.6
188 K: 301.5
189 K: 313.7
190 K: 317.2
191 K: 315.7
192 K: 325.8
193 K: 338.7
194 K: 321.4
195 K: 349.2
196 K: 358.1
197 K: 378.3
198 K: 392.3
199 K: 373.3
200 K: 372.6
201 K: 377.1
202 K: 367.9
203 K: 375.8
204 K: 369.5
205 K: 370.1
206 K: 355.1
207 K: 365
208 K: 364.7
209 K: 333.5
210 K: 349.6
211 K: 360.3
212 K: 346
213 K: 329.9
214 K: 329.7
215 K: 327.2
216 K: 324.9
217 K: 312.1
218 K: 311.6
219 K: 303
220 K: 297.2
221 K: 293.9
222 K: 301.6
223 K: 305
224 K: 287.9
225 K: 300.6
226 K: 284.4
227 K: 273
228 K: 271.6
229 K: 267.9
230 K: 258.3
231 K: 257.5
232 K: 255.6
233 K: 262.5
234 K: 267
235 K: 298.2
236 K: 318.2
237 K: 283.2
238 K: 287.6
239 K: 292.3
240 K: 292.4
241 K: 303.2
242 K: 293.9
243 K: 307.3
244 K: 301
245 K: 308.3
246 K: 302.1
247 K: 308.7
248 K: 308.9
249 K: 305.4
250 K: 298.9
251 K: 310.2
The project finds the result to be 2.7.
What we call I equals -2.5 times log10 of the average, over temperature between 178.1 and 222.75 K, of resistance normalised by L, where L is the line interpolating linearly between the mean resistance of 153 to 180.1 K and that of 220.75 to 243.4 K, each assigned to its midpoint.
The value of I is -0.17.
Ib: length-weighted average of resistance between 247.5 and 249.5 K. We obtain 307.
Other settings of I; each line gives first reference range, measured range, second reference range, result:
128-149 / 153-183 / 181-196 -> 0.096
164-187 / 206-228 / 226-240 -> -0.130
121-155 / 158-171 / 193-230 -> 0.101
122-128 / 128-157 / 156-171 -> 0.038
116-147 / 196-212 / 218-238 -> -0.240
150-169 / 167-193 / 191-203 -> 0.081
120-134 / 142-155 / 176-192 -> 0.139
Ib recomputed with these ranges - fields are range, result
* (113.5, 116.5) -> 356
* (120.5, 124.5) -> 335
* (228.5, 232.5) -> 260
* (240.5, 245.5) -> 303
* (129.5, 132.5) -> 345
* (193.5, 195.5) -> 335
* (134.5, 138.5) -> 304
